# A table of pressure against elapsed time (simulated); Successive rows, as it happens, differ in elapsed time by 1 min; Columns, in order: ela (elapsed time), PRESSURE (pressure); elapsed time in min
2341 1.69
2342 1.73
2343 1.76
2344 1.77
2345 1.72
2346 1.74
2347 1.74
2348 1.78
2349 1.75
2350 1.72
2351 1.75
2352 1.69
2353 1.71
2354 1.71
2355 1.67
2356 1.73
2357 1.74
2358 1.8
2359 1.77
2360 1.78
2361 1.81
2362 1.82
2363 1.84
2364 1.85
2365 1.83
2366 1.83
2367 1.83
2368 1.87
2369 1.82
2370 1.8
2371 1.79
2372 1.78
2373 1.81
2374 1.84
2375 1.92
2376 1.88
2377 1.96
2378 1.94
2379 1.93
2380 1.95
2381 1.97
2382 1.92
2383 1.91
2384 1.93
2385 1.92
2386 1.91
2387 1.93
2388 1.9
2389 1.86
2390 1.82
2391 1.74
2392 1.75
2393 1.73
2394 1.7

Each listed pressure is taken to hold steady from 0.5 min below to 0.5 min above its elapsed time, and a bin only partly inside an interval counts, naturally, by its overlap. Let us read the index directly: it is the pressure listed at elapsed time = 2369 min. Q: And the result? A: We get 1.82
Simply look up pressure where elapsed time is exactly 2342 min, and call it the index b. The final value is 1.73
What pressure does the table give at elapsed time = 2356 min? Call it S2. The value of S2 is 1.73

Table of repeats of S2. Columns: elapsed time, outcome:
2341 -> 1.69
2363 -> 1.84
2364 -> 1.85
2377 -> 1.96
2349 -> 1.75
